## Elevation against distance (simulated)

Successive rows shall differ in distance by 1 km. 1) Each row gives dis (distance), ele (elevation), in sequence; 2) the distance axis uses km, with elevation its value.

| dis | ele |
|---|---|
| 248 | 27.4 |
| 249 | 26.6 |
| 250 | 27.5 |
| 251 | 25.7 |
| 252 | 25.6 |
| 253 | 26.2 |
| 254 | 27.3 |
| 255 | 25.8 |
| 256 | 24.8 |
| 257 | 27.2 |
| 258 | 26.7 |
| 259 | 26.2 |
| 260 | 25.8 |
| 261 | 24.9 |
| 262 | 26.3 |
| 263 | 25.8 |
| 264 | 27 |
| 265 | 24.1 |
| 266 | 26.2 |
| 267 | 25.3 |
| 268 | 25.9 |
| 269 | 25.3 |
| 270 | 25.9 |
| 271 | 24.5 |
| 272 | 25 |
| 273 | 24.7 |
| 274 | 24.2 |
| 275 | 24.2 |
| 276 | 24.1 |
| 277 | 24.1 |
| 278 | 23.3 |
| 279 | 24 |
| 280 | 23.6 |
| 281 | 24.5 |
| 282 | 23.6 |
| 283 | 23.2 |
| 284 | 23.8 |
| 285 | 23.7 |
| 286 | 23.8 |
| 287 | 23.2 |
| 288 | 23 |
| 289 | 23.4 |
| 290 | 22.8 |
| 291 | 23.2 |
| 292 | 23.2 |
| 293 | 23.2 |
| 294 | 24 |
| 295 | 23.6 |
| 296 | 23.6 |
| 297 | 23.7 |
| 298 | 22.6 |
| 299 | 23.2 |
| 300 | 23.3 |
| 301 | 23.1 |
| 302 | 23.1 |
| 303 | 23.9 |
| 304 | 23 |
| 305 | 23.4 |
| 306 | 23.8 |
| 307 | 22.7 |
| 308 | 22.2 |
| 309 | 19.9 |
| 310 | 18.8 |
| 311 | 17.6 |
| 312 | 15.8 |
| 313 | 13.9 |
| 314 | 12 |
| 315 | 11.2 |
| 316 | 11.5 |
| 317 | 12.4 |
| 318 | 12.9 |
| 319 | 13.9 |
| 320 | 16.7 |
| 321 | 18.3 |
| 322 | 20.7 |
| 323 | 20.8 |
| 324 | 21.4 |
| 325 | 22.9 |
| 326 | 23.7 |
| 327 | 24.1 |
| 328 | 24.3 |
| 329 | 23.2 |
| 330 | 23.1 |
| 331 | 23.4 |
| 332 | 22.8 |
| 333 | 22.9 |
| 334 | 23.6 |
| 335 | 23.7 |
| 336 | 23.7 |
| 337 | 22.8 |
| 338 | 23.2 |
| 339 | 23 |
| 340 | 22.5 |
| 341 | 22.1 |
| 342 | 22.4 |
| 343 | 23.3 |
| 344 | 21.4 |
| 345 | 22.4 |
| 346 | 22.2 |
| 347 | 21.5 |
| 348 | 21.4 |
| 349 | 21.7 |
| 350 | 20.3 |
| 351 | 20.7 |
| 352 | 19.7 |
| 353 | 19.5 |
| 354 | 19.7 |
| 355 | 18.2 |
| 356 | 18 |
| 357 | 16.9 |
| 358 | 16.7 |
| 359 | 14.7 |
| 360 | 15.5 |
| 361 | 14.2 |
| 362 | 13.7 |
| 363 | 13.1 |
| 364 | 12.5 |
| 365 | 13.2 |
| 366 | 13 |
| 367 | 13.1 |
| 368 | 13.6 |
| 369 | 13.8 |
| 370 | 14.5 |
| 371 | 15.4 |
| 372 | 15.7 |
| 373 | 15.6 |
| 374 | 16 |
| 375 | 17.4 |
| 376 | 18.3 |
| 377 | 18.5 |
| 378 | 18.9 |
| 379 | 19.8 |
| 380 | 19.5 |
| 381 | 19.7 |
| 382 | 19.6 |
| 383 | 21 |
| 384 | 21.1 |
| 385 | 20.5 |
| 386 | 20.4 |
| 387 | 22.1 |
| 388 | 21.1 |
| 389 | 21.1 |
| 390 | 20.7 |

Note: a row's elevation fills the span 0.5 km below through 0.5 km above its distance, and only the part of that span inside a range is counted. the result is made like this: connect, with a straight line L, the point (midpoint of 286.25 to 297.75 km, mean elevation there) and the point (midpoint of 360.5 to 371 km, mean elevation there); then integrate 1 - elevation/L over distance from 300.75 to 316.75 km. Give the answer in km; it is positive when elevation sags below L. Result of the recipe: 1.73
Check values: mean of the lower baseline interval 23.3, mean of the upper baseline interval 13.6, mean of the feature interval 19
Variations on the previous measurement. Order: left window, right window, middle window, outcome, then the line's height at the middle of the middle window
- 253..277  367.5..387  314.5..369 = 3.3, 20.4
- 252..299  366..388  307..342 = 2.1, 21.3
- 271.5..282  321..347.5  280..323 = 5.1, 23.5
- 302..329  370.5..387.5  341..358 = -1.4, 18.9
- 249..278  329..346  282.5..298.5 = 0.8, 24.6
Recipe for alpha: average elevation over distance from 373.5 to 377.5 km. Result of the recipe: 17.5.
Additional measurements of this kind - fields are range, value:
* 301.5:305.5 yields 23.4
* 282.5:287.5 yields 23.5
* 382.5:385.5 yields 20.9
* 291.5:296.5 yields 23.5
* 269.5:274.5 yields 24.9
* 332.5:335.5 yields 23.4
